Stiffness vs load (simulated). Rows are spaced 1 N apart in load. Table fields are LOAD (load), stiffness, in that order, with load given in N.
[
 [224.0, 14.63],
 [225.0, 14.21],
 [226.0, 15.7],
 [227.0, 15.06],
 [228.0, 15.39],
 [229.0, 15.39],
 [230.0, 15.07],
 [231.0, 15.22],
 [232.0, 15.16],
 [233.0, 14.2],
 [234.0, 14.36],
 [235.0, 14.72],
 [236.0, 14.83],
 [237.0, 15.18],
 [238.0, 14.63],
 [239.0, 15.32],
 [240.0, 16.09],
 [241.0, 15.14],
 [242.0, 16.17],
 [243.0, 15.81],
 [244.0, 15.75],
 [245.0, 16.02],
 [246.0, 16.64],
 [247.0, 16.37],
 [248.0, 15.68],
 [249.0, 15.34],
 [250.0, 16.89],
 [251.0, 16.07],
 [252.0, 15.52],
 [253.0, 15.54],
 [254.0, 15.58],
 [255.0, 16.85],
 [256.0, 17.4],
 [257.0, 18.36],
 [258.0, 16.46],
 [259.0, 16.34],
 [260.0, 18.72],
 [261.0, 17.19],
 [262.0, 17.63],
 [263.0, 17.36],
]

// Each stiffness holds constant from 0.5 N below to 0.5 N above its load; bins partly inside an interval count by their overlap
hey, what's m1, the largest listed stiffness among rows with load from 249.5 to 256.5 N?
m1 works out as 17.4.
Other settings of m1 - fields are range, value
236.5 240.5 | 16.09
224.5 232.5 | 15.7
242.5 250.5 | 16.89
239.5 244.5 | 16.17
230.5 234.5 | 15.22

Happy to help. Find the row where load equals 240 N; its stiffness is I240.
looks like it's 16.09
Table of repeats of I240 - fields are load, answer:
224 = 14.63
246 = 16.64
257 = 18.36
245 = 16.02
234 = 14.36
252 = 15.52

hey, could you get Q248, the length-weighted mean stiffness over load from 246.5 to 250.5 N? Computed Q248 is 16.1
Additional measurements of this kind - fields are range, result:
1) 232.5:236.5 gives 14.5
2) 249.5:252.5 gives 16.2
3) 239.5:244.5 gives 15.8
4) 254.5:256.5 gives 17.1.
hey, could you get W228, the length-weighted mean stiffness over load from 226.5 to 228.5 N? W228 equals 15.2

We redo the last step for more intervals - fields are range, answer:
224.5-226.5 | 15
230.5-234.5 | 14.7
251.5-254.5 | 15.5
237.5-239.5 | 15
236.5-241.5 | 15.3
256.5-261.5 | 17.4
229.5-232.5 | 15.2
